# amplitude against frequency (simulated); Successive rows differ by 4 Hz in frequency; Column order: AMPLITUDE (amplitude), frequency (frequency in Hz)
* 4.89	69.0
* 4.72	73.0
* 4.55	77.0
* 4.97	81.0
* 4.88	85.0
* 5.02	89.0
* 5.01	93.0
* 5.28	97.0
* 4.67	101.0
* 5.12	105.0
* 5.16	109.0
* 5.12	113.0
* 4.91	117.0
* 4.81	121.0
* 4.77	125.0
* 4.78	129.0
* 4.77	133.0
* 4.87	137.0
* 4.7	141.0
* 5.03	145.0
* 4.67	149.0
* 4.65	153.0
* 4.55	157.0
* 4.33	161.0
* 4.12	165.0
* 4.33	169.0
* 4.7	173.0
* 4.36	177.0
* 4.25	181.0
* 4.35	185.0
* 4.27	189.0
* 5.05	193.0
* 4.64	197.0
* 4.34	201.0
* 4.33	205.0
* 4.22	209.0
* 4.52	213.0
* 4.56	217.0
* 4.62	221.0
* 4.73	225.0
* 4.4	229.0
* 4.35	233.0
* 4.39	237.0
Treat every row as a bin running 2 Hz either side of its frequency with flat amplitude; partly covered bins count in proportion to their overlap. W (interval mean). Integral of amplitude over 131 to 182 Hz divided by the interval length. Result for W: 4.57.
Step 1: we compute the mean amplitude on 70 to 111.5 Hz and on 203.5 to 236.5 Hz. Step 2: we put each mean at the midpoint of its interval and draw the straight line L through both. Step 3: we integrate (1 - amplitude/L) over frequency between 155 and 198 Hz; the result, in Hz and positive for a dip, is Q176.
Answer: 1.6 Hz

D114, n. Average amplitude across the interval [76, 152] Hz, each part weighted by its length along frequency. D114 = 4.9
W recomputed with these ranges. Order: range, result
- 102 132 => 4.94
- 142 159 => 4.72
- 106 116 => 5.12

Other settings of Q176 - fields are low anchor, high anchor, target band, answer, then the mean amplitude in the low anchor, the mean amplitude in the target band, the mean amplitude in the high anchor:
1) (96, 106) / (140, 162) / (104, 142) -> -0.4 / 4.99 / 4.9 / 4.67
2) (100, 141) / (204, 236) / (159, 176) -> 1.2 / 4.89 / 4.37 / 4.47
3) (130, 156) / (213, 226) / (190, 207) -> 0.3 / 4.77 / 4.57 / 4.61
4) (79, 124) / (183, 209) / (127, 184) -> 1.5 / 4.99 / 4.58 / 4.48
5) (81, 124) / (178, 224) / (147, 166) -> 0.9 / 4.99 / 4.48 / 4.47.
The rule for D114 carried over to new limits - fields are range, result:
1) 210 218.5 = 4.5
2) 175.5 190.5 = 4.31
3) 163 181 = 4.36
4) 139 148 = 4.84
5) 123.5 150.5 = 4.8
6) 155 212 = 4.42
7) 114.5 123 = 4.88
